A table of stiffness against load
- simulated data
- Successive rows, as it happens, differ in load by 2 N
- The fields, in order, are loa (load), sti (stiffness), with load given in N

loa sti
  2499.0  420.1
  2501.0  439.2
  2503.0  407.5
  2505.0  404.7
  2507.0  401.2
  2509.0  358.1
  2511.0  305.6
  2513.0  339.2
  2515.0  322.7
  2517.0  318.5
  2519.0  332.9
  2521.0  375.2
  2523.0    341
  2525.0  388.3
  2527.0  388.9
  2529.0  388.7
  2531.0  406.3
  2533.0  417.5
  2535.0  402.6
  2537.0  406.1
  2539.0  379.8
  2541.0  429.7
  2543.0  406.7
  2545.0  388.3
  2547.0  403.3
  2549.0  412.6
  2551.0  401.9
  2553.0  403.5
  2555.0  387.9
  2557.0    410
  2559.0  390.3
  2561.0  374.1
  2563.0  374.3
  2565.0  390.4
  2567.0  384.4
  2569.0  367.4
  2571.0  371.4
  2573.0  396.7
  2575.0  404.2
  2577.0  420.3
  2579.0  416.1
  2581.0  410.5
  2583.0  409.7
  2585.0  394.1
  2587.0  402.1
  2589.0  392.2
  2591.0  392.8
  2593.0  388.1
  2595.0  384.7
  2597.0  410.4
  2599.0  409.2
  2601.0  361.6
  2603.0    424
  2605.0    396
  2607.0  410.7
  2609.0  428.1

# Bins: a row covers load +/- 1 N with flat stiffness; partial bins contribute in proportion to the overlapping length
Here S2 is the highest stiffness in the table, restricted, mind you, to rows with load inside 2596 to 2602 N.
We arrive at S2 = 410.4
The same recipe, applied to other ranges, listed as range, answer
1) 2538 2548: 429.7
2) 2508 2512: 358.1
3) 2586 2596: 402.1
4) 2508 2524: 375.2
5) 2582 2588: 409.7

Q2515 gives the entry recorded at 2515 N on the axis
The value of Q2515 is 322.7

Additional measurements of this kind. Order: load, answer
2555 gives 387.9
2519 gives 332.9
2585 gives 394.1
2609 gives 428.1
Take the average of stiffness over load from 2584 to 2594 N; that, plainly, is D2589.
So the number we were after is 394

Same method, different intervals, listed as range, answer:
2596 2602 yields 394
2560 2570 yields 378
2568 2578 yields 392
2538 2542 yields 405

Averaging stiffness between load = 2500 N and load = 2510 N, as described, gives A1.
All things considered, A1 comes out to 402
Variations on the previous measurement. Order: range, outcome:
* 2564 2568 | 387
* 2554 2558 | 399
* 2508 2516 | 331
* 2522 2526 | 365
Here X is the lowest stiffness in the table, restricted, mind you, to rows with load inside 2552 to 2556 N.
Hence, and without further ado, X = 387.9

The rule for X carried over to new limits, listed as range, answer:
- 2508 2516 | 305.6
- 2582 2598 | 384.7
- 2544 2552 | 388.3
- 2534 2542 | 379.8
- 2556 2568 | 374.1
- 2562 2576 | 367.4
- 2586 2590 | 392.2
